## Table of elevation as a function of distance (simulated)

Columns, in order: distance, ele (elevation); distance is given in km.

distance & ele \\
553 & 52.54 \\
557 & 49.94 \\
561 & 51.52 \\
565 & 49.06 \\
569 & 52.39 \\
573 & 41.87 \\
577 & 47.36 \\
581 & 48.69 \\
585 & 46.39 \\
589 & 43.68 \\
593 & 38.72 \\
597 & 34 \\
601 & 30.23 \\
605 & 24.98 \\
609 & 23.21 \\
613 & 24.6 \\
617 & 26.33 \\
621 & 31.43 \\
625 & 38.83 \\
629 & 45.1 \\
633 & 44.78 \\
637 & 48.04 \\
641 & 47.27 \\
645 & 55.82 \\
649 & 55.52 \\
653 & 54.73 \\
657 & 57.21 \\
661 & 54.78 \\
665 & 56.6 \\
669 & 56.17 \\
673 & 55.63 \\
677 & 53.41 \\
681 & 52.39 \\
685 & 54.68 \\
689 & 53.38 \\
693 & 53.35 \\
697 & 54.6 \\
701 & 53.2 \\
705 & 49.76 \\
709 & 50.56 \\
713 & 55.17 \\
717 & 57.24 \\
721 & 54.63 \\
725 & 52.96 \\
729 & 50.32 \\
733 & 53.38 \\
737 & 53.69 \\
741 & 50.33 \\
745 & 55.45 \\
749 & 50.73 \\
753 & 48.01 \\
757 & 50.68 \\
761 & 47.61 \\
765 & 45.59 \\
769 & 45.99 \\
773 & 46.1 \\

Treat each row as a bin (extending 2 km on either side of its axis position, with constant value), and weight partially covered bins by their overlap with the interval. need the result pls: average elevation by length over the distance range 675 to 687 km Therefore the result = 53.5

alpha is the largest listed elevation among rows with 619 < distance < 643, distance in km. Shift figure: 48.04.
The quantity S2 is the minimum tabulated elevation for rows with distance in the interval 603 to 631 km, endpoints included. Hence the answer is 23.21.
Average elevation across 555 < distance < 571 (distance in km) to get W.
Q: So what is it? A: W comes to 50.7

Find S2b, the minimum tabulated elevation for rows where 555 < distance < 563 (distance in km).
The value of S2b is 49.94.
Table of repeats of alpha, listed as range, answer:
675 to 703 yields 54.68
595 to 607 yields 34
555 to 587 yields 52.39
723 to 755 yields 55.45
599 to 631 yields 45.1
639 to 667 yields 57.21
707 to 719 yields 57.24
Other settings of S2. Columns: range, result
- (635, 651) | 47.27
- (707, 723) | 50.56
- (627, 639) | 44.78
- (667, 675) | 55.63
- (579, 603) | 30.23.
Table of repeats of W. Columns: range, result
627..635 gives 44.9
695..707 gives 52.5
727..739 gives 52.5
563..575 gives 47.8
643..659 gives 55.8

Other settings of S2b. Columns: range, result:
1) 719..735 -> 50.32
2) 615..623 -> 26.33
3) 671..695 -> 52.39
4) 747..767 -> 45.59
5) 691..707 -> 49.76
